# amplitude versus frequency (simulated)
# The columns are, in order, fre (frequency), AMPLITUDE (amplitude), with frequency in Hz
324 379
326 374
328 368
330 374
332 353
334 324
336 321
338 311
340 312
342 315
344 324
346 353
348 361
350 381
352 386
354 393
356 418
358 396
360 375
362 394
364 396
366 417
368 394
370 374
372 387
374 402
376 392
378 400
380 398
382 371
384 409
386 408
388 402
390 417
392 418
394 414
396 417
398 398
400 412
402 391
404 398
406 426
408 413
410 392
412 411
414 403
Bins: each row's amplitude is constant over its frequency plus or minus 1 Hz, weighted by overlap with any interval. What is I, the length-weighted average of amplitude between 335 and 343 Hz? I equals 315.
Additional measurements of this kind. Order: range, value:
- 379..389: 398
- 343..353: 361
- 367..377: 390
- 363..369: 402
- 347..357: 388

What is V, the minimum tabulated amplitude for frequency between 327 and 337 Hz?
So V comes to 321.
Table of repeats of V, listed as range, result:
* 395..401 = 398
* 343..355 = 324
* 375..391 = 371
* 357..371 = 374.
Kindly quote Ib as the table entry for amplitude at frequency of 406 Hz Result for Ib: 426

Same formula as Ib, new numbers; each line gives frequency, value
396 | 417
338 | 311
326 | 374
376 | 392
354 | 393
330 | 374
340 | 312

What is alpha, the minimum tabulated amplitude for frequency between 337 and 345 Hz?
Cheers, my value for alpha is 311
